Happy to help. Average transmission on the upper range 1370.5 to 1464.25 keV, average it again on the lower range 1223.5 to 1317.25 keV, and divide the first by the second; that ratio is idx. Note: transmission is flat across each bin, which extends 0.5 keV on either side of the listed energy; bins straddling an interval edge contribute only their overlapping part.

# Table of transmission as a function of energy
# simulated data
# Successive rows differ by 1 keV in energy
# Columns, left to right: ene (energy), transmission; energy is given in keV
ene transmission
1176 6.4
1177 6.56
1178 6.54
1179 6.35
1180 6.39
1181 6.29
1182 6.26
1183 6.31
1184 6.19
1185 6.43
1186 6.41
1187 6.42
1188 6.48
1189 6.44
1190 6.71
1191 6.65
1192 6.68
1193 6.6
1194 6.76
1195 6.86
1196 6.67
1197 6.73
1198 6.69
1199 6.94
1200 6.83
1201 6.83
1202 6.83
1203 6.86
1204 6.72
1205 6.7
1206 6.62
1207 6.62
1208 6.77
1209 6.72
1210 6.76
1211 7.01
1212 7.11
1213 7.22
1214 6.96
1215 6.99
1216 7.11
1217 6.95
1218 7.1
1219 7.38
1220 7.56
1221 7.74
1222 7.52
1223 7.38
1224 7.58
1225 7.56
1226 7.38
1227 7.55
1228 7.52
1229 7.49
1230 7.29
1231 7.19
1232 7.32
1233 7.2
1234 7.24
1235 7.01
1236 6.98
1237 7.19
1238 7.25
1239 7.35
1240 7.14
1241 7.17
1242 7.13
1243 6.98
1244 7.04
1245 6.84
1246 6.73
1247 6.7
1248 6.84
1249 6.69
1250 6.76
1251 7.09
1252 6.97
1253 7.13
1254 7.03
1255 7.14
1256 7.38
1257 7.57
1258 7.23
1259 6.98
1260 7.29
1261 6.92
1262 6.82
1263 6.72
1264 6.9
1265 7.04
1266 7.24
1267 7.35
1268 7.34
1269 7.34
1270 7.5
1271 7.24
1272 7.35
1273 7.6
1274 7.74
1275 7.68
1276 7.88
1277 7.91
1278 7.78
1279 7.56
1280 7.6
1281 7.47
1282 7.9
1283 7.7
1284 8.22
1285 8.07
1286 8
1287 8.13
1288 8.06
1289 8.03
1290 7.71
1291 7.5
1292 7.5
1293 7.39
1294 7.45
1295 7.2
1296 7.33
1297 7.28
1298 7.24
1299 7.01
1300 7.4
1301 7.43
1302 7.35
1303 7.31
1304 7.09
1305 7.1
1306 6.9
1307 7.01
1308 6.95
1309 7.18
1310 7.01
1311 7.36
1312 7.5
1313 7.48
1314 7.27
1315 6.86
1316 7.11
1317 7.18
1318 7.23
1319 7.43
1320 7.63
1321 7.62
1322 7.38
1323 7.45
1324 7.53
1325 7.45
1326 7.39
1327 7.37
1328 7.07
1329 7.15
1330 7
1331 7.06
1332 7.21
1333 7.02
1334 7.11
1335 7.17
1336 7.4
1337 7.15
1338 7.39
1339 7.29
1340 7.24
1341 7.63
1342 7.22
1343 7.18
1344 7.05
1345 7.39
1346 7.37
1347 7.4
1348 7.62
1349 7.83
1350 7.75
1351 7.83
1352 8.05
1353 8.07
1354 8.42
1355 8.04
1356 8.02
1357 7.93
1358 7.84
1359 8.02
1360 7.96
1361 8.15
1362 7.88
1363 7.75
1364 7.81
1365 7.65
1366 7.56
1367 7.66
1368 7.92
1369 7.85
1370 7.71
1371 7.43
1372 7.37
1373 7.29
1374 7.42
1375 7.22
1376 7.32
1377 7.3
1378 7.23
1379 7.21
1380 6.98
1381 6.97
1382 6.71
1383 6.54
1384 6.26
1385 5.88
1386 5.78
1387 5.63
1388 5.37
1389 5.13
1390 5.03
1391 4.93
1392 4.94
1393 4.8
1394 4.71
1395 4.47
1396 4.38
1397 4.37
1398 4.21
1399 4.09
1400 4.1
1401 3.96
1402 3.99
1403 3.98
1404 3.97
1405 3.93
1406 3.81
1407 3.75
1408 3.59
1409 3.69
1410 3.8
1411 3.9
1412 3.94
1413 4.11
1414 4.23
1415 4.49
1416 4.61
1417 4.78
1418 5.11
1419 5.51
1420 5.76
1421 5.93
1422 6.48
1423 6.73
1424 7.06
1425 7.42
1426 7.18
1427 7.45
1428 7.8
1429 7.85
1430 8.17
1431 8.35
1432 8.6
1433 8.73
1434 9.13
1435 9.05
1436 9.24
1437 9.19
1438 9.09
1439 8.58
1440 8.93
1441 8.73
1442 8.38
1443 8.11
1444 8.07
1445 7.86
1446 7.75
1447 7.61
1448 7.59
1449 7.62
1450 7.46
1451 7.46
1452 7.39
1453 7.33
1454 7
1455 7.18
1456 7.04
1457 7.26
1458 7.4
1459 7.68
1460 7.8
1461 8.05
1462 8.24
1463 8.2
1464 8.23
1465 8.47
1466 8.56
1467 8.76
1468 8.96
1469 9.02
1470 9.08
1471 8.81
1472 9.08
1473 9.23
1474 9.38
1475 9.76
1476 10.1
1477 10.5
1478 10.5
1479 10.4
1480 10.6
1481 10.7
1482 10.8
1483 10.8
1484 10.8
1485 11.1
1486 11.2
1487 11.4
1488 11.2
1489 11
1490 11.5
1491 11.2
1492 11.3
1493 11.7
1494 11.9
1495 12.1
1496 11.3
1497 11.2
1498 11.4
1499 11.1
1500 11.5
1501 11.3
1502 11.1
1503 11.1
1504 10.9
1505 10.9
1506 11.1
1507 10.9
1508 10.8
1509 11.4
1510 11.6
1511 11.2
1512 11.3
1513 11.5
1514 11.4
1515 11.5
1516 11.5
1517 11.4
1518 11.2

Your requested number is 0.9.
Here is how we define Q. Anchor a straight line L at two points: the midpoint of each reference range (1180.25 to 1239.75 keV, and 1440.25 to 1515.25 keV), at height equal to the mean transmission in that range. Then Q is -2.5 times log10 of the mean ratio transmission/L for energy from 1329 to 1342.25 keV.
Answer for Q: 0.145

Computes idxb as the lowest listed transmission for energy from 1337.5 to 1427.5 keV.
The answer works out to 3.59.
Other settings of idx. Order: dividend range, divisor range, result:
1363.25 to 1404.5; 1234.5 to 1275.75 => 0.85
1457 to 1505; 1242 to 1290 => 1.38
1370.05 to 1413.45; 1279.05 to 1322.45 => 0.72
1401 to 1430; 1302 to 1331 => 0.72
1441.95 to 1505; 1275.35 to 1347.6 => 1.29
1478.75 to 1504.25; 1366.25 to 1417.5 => 2.06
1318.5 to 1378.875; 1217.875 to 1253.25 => 1.05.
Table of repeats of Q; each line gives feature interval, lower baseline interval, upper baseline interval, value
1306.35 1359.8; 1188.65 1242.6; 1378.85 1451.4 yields -0.14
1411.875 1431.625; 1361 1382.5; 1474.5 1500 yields 0.41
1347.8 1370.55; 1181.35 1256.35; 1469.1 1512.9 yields 0.14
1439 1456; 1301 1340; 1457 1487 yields 0.16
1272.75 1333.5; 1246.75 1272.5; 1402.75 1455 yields -0.07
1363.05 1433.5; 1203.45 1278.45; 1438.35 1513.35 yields 0.43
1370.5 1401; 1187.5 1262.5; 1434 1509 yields 0.42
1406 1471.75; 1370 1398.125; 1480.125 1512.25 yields 0.20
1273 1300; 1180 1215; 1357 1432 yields -0.20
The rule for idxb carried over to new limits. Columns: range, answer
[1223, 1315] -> 6.69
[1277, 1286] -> 7.47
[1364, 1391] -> 4.93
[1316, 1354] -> 7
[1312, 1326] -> 6.86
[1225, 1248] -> 6.7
